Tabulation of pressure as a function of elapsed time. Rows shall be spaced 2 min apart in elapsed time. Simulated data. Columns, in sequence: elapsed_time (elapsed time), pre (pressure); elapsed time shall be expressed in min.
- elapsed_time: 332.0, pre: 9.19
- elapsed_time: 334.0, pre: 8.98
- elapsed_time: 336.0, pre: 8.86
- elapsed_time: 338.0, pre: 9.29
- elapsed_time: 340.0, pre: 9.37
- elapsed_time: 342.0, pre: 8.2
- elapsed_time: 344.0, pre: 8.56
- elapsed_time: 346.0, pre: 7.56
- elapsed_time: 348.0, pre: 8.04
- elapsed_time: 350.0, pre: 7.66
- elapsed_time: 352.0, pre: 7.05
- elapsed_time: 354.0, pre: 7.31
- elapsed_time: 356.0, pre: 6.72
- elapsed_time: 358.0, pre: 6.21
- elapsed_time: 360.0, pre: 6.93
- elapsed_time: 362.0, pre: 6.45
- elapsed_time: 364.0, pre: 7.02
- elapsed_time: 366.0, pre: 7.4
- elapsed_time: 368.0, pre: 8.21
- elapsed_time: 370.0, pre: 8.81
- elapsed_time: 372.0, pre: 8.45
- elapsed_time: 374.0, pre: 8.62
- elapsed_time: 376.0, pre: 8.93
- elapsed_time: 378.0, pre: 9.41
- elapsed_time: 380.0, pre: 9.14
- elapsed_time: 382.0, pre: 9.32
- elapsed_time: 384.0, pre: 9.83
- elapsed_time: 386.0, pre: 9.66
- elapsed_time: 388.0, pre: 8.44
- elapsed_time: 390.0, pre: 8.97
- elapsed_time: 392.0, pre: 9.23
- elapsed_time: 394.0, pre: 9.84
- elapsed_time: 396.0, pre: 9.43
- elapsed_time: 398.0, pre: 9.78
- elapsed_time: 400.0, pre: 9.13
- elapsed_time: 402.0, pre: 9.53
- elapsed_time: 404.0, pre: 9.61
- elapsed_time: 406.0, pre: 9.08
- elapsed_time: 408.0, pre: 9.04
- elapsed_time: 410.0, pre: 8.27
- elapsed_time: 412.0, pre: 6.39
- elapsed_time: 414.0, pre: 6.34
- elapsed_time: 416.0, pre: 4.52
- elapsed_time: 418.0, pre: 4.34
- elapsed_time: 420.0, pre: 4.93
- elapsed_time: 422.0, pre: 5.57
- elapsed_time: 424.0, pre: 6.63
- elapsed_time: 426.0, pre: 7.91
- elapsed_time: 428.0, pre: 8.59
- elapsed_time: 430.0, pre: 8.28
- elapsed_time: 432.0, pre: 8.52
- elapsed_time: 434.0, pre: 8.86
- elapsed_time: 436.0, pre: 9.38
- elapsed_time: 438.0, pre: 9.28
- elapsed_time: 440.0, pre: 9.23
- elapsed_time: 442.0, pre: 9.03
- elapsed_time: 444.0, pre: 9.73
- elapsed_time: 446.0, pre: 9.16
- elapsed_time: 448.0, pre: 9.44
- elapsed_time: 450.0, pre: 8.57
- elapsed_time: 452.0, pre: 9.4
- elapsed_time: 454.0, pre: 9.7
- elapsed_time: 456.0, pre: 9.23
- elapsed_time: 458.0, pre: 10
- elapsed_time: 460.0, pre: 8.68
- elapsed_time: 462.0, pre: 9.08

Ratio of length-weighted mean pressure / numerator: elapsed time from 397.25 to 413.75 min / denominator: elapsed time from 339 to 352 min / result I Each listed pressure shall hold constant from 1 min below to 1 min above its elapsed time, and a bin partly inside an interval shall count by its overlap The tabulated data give 1.07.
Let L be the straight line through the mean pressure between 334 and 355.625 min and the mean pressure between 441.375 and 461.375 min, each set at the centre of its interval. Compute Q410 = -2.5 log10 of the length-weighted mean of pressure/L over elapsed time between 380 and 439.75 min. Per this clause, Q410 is 0.07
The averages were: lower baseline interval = 8.18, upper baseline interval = 9.29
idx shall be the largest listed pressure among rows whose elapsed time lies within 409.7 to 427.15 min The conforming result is 8.27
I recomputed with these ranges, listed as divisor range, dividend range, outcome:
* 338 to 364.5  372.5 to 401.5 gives 1.23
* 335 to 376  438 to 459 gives 1.19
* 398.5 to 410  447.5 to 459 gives 1.02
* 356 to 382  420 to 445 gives 1.04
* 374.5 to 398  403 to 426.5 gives 0.74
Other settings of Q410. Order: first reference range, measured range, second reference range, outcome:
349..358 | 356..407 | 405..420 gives -0.246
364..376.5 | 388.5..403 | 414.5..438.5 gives -0.204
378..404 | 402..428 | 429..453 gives 0.292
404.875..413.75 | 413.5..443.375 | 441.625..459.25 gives 0.167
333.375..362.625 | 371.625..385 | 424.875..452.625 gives -0.118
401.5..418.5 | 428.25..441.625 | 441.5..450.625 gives -0.027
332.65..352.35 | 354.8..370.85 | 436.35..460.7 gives 0.191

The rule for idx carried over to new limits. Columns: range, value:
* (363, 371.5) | 8.81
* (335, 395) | 9.84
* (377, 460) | 10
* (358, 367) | 7.4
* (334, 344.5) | 9.37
